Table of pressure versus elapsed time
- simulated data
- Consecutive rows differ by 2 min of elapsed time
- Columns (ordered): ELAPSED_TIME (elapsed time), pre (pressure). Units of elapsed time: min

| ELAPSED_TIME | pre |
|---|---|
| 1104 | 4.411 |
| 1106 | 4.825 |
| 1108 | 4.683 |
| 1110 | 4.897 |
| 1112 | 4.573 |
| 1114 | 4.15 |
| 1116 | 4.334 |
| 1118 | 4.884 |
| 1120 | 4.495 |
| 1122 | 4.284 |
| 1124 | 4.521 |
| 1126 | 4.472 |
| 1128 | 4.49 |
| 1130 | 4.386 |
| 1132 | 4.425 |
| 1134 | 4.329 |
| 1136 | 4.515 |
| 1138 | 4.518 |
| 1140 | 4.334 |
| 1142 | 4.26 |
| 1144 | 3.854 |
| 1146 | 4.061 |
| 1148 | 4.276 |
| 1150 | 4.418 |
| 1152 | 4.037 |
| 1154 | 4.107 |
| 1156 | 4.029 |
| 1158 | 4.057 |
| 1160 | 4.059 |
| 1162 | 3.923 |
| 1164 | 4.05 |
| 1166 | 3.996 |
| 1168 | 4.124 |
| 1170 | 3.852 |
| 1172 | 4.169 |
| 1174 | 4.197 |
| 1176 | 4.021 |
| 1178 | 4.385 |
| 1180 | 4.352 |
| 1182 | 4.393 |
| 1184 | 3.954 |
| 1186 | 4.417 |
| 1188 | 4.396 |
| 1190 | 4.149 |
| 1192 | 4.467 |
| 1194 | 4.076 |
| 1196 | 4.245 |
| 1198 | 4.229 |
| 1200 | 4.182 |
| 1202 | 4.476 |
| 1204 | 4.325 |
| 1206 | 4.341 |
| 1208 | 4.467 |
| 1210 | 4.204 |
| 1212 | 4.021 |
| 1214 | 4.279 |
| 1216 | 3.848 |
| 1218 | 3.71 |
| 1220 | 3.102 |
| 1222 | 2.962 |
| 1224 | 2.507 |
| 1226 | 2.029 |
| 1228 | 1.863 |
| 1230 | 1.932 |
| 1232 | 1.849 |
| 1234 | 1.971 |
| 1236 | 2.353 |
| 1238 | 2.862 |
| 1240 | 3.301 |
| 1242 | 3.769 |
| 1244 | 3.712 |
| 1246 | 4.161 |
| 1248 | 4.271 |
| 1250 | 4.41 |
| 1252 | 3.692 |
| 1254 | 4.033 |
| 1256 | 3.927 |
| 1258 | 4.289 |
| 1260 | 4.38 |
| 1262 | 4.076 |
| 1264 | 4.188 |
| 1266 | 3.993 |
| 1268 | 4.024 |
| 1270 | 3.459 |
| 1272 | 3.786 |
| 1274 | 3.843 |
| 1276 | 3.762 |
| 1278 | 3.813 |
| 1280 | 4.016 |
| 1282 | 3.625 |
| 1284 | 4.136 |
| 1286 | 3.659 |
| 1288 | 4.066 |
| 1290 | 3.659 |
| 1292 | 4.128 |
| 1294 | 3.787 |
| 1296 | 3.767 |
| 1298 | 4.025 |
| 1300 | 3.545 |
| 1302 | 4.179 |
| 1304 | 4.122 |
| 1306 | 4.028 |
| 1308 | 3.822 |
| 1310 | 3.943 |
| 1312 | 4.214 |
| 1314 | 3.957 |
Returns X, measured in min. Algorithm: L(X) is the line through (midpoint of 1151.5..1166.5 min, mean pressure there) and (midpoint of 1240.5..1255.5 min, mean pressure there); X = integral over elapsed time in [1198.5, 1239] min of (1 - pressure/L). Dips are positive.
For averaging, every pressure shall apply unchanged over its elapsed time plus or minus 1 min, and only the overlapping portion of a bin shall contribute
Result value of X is 7.3 min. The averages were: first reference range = 4.03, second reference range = 3.98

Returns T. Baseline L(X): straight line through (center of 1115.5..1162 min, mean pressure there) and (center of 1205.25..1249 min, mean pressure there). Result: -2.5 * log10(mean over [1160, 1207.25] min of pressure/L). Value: -0.12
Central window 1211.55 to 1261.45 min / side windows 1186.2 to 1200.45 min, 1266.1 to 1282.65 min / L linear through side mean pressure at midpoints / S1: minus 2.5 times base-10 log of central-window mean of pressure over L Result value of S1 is 0.20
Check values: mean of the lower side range 4.26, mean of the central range 3.33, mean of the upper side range 3.81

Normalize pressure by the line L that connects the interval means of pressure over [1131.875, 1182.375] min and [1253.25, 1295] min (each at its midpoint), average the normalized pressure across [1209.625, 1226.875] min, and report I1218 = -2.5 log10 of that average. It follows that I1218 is 0.19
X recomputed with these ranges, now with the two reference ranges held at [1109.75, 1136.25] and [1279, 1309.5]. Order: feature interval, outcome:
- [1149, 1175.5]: 1.6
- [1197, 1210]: -0.4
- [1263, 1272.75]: 0.2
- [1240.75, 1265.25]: -0.2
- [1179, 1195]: -0.1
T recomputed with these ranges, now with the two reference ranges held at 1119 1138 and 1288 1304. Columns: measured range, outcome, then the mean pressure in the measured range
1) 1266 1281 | 0.04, 3.83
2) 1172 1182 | 0.01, 4.25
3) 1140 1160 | 0.06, 4.13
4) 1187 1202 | -0.01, 4.26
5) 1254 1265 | -0.04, 4.16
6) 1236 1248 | 0.16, 3.52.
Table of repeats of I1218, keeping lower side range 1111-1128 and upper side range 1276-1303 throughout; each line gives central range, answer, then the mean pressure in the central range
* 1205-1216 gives -0.02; 4.22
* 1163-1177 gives 0.06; 4.06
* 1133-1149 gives 0.03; 4.27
